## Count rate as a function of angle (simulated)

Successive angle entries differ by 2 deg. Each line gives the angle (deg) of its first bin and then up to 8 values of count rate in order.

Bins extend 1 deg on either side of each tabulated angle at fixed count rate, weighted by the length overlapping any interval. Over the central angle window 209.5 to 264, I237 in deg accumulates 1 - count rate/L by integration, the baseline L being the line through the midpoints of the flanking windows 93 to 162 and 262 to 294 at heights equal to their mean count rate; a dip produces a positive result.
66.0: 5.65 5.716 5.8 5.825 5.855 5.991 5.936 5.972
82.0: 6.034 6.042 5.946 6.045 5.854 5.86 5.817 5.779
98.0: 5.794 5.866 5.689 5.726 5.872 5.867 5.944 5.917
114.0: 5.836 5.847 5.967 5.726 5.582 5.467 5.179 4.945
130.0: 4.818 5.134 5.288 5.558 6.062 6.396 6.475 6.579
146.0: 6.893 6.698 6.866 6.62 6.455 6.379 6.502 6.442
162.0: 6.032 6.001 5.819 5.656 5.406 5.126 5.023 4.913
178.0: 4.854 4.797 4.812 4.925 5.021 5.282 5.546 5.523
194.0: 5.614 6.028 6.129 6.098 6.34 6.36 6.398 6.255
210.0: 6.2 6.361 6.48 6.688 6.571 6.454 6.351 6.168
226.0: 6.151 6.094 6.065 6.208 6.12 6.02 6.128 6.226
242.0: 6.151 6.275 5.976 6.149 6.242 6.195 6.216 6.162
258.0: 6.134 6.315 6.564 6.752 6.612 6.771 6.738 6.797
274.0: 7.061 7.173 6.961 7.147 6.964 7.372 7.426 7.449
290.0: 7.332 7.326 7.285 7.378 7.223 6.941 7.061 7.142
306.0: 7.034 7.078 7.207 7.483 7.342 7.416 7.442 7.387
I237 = 3.9 deg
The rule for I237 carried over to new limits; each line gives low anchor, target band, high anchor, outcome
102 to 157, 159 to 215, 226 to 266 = 3.5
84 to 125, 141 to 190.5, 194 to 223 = 2.4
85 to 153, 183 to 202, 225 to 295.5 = 1.9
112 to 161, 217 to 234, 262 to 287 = 0.9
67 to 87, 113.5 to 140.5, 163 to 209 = 1.0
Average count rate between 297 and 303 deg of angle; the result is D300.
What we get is 7.08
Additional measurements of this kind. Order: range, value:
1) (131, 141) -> 5.69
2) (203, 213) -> 6.31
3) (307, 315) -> 7.28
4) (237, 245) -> 6.2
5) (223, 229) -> 6.14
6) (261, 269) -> 6.67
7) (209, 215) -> 6.35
